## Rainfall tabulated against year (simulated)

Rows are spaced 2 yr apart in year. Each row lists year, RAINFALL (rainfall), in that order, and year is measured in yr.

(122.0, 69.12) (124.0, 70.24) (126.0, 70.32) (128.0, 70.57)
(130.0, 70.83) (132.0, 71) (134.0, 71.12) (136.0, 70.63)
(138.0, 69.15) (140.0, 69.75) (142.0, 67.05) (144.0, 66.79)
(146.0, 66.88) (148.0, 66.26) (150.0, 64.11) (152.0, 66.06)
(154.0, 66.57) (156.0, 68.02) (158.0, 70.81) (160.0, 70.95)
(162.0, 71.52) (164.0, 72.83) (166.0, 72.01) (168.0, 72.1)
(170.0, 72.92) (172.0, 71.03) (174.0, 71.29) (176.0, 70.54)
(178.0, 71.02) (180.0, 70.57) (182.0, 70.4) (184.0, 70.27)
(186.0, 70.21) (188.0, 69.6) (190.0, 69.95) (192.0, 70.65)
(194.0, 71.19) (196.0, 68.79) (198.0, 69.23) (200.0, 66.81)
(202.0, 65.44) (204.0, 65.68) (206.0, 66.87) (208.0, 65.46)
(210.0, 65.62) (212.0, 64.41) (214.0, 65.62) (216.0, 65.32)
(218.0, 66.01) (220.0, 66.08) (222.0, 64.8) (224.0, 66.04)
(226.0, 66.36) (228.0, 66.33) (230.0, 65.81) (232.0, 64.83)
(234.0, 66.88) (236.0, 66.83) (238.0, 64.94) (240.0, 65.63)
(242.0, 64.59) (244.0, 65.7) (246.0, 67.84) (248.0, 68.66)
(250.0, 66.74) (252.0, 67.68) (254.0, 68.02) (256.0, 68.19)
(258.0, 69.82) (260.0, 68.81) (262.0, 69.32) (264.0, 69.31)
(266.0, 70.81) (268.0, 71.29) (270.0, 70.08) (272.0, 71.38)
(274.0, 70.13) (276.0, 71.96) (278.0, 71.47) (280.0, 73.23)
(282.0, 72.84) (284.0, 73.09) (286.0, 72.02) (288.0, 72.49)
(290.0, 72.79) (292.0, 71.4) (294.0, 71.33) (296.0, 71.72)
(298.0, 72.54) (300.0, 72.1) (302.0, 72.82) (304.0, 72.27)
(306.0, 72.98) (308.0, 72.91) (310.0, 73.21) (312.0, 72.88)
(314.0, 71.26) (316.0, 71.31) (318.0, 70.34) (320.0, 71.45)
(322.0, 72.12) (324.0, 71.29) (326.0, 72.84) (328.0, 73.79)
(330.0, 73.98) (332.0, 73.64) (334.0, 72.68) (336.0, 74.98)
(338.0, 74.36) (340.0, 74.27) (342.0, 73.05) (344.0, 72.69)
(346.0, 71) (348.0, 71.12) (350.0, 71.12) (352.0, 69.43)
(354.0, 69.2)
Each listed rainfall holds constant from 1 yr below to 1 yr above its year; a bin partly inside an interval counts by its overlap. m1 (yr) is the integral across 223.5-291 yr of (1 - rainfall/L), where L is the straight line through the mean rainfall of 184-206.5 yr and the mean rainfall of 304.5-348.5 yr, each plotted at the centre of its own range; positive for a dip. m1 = 1.61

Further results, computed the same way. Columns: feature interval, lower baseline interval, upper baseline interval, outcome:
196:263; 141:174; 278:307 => 4.1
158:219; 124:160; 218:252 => -1.6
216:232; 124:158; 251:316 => 1.0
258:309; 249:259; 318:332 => -1.2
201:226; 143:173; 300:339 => 1.7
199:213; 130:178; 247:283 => 0.8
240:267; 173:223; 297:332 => 0.8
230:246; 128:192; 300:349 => 1.2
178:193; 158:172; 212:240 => -0.1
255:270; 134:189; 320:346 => 0.4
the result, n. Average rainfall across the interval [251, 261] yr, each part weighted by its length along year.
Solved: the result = 68.5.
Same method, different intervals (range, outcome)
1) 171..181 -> 70.9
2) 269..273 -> 70.7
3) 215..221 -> 65.8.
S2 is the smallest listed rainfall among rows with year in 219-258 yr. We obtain 64.59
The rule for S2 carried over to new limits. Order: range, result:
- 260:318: 68.81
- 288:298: 71.33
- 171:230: 64.41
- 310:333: 70.34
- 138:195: 64.11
